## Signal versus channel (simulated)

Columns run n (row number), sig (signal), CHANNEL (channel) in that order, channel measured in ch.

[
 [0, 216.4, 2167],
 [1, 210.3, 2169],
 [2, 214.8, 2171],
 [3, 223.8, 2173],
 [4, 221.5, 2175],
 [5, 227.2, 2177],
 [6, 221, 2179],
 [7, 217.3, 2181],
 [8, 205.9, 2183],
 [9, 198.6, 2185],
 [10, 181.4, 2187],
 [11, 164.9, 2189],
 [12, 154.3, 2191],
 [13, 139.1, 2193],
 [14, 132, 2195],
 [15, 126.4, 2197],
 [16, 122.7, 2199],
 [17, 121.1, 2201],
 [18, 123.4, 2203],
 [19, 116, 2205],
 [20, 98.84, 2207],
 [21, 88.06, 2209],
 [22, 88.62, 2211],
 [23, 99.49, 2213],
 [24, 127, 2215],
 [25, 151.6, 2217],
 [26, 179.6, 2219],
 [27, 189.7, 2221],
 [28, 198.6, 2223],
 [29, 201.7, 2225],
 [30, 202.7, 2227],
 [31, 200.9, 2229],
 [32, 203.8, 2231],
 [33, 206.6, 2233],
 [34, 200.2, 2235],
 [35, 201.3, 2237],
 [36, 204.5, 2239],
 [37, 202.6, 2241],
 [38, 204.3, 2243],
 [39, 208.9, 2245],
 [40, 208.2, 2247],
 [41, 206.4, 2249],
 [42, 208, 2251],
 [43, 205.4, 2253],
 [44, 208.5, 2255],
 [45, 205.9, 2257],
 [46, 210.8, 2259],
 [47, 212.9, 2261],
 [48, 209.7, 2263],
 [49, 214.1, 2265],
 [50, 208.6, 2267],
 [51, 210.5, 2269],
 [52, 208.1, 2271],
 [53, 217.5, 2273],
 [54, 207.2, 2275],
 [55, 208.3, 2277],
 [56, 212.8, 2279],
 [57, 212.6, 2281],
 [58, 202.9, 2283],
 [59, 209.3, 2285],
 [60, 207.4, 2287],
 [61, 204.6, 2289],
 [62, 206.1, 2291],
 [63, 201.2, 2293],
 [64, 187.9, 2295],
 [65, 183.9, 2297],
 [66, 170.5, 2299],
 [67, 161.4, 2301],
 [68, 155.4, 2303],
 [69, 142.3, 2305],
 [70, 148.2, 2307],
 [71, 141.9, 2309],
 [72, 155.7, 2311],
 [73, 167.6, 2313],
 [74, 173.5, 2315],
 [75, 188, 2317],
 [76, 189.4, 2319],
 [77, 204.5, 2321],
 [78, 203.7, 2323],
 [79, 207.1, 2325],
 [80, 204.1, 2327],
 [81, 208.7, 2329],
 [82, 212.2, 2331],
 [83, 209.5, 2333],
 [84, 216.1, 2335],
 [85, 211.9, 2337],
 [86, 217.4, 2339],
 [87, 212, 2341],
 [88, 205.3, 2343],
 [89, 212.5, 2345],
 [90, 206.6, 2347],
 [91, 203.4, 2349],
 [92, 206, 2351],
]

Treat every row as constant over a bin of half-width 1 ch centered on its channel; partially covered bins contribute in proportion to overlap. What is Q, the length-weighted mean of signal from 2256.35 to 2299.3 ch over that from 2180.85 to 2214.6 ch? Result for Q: 1.49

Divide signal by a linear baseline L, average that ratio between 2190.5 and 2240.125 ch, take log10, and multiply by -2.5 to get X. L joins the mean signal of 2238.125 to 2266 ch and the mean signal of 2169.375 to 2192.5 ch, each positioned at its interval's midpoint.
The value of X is 0.301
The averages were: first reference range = 202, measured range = 155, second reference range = 208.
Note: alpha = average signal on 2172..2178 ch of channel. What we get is 224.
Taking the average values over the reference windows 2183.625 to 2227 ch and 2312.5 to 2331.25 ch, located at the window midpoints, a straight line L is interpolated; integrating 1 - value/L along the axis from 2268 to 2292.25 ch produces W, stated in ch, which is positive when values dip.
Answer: -4.27 ch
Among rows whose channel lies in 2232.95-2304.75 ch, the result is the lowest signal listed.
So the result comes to 155.4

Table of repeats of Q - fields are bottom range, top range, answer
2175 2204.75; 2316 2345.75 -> 1.24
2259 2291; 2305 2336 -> 0.89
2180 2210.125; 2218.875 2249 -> 1.38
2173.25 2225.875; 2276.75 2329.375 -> 1.18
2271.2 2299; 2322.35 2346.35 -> 1.03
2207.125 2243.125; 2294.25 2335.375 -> 1.05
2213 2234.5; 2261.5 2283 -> 1.15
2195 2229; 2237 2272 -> 1.47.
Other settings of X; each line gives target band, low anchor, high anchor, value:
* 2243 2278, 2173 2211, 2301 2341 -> -0.20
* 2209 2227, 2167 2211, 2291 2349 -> 0.12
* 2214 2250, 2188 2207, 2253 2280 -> -0.14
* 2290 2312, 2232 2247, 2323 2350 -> 0.23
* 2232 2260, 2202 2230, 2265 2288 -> -0.16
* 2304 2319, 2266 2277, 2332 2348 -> 0.29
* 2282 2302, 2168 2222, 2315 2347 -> 0.00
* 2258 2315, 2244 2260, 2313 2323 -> 0.03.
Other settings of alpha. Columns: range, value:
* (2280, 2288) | 208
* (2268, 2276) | 211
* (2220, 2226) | 197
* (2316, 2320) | 189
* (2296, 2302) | 172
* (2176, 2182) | 222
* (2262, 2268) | 211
